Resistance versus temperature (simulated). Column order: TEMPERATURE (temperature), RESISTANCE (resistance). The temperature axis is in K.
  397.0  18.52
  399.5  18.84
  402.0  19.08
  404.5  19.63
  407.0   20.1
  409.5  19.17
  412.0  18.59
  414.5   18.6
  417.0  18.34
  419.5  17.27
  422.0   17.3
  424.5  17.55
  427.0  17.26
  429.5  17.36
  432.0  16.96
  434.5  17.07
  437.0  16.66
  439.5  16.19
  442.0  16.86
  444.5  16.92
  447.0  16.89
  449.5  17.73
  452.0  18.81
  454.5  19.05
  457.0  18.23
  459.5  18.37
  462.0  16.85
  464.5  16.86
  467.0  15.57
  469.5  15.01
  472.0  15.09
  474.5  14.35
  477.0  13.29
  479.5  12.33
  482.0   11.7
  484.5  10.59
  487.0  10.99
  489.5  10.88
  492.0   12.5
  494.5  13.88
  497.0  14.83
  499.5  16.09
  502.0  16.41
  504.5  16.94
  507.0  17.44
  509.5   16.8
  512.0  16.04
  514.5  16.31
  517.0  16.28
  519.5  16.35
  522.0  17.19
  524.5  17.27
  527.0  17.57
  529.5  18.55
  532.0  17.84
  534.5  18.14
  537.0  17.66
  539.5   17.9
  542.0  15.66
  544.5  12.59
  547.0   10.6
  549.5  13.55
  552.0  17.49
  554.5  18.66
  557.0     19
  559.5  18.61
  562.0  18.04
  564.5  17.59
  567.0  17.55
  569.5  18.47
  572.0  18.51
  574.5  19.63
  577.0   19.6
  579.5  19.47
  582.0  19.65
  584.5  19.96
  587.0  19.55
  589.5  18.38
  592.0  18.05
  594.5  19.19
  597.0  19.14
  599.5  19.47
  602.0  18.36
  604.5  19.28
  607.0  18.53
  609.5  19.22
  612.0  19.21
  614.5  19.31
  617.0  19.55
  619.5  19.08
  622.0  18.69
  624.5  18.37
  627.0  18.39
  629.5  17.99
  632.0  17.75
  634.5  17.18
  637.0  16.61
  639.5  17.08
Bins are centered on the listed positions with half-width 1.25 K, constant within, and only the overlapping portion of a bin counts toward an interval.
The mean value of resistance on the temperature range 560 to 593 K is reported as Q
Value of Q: 18.8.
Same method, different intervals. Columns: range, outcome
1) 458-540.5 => 15.6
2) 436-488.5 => 15.6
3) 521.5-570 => 17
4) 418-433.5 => 17.3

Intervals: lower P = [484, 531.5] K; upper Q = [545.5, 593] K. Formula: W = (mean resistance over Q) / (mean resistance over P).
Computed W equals 1.2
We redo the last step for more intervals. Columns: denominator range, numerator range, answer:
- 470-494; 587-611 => 1.51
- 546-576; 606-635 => 1.07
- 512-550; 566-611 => 1.17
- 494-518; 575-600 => 1.19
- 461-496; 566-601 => 1.41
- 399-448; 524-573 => 0.96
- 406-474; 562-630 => 1.09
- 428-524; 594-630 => 1.20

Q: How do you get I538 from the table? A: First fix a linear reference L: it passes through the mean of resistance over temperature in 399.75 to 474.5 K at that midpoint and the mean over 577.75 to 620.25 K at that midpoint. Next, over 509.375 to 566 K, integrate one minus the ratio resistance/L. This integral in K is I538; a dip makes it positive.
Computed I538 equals 5.4 K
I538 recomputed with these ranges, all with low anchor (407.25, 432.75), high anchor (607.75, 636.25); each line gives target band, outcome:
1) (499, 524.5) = 2.24 K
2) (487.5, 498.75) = 3.19 K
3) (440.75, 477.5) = 2.72 K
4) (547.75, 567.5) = 1.07 K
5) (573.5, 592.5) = -0.90 K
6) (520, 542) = 0.84 K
